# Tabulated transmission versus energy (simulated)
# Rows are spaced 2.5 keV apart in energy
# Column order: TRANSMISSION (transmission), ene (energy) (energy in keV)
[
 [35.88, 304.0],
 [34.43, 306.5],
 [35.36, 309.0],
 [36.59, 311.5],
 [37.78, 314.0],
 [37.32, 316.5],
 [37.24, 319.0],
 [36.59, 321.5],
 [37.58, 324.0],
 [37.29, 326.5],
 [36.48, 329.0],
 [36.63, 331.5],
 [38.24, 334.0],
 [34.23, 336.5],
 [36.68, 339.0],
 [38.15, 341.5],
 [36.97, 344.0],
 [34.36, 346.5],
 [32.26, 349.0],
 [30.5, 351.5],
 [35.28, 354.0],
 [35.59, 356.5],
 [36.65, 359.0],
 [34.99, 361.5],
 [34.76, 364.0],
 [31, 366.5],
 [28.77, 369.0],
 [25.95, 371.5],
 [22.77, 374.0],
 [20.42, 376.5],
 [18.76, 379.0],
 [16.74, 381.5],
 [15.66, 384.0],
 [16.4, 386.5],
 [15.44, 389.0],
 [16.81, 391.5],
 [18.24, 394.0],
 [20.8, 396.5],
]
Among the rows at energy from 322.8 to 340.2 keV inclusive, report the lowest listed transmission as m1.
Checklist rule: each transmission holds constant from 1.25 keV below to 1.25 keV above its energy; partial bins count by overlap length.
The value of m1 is 34.23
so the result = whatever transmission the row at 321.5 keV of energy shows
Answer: 36.59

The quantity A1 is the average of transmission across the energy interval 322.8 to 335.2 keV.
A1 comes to 37.2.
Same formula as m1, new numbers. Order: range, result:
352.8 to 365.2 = 34.76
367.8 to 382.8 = 16.74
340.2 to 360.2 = 30.5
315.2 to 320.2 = 37.24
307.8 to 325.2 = 35.36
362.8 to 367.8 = 31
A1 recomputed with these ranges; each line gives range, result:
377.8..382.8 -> 17.7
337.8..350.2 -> 35.7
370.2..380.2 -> 22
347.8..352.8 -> 31.4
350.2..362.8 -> 34.6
